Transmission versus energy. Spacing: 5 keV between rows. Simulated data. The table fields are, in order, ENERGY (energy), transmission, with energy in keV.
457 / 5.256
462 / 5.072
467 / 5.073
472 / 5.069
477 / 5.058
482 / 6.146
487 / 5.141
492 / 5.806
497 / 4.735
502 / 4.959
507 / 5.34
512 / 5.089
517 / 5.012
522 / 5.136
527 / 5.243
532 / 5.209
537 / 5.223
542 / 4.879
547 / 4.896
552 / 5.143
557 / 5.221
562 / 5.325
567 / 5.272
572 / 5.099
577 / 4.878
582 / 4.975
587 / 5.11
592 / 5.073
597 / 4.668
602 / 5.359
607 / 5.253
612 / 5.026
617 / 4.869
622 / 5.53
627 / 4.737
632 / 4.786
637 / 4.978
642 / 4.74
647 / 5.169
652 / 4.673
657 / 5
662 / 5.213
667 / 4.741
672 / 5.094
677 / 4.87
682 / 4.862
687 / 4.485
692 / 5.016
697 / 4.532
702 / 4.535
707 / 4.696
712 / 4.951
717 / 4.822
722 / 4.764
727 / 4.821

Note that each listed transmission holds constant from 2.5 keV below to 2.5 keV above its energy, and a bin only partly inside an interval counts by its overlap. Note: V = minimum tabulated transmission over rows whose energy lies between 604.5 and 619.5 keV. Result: 4.869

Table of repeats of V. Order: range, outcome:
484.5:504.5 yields 4.735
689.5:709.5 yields 4.532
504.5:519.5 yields 5.012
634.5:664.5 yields 4.673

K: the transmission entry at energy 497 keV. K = 4.735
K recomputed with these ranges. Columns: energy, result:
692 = 5.016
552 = 5.143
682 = 4.862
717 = 4.822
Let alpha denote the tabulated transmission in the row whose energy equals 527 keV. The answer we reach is 5.243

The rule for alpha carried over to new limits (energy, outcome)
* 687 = 4.485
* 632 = 4.786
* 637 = 4.978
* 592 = 5.073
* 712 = 4.951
